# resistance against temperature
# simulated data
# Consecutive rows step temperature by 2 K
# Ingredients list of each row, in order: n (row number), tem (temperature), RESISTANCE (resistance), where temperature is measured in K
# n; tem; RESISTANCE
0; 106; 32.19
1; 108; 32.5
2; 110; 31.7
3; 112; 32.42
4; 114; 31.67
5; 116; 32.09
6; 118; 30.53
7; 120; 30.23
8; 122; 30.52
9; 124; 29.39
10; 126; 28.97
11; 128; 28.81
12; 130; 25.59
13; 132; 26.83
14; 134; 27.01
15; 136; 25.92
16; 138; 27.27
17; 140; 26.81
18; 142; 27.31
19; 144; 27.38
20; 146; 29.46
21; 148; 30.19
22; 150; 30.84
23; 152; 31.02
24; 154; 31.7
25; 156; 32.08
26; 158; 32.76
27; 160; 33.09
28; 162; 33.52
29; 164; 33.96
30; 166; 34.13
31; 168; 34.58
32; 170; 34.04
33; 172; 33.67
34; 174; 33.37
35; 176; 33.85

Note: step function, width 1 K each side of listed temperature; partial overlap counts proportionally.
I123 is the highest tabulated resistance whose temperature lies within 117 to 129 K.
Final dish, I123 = 30.53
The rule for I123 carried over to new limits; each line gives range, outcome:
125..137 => 28.97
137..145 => 27.38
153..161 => 33.09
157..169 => 34.58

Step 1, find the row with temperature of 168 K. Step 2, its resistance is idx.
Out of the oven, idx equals 34.58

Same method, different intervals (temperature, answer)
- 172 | 33.67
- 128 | 28.81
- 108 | 32.5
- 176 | 33.85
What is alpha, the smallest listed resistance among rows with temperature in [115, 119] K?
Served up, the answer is 30.53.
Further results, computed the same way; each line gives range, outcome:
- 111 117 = 31.67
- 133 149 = 25.92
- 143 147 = 27.38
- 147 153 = 30.19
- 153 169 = 31.7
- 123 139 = 25.59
